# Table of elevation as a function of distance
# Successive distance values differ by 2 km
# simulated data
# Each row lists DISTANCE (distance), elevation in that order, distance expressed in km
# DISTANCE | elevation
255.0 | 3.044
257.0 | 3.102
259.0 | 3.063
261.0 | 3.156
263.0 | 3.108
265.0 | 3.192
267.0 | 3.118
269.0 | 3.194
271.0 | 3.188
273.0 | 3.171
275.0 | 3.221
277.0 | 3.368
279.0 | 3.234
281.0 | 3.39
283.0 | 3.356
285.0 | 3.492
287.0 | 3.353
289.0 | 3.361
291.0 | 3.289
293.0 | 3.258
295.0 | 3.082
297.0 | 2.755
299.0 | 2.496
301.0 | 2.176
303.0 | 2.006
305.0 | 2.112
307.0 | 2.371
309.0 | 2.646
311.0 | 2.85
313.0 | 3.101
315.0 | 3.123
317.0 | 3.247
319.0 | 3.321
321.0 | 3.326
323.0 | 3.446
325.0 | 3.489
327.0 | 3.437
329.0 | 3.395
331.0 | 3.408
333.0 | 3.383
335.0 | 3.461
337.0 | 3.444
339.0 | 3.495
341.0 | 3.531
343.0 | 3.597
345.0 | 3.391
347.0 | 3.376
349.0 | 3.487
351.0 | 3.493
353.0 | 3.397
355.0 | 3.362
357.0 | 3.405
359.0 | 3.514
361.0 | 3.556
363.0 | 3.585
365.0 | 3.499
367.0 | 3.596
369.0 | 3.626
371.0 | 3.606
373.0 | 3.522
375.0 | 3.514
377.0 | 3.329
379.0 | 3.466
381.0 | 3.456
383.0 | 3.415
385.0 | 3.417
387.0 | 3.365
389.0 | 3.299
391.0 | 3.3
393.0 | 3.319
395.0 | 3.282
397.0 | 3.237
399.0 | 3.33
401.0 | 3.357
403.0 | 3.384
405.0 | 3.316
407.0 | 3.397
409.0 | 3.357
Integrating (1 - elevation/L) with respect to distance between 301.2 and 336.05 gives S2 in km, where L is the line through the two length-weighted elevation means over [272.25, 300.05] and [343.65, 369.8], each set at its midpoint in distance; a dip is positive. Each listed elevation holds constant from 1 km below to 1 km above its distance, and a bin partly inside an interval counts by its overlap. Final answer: 3.0 km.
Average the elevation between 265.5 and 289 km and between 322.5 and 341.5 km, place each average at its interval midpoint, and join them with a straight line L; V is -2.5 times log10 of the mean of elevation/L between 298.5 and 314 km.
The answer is 0.34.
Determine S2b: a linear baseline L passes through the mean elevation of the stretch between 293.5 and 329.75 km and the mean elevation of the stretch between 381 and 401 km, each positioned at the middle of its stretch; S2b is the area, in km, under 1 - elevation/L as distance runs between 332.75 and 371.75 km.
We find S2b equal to -4.5 km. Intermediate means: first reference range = 2.91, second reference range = 3.34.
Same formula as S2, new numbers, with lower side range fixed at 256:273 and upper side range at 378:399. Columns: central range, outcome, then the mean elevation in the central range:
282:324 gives 3.2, 2.96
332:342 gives -0.6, 3.46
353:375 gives -1.4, 3.52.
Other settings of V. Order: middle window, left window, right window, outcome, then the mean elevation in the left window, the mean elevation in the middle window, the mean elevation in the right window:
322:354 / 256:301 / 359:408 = -0.05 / 3.16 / 3.45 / 3.43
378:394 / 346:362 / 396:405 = 0.00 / 3.45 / 3.38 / 3.33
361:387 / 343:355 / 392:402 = -0.04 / 3.44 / 3.5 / 3.31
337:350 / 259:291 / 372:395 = -0.04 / 3.25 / 3.48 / 3.4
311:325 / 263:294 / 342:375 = 0.05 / 3.27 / 3.25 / 3.5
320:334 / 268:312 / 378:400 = -0.10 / 2.97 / 3.41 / 3.35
